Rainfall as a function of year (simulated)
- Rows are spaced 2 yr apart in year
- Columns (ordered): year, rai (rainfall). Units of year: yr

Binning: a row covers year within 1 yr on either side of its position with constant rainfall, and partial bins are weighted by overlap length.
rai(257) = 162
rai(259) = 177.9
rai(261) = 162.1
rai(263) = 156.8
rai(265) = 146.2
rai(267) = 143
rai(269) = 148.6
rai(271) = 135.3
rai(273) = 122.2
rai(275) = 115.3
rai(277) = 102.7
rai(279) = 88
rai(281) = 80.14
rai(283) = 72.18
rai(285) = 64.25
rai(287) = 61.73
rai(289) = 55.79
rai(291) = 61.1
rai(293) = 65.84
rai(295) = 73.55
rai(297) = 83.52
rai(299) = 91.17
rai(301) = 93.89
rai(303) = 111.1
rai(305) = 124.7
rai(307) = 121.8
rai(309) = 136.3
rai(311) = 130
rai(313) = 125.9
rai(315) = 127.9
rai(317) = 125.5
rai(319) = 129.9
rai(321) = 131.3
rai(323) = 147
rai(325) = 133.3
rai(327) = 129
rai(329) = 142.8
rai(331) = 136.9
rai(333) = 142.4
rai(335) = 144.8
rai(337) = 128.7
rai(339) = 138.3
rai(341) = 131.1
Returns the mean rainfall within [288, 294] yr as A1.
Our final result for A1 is 60.9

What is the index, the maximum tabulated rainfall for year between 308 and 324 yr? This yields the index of 147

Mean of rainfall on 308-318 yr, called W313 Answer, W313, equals 129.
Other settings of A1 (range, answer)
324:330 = 135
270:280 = 113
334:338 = 137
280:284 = 76.2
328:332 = 140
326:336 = 139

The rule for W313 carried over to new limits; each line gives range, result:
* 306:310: 129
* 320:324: 139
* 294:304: 90.6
